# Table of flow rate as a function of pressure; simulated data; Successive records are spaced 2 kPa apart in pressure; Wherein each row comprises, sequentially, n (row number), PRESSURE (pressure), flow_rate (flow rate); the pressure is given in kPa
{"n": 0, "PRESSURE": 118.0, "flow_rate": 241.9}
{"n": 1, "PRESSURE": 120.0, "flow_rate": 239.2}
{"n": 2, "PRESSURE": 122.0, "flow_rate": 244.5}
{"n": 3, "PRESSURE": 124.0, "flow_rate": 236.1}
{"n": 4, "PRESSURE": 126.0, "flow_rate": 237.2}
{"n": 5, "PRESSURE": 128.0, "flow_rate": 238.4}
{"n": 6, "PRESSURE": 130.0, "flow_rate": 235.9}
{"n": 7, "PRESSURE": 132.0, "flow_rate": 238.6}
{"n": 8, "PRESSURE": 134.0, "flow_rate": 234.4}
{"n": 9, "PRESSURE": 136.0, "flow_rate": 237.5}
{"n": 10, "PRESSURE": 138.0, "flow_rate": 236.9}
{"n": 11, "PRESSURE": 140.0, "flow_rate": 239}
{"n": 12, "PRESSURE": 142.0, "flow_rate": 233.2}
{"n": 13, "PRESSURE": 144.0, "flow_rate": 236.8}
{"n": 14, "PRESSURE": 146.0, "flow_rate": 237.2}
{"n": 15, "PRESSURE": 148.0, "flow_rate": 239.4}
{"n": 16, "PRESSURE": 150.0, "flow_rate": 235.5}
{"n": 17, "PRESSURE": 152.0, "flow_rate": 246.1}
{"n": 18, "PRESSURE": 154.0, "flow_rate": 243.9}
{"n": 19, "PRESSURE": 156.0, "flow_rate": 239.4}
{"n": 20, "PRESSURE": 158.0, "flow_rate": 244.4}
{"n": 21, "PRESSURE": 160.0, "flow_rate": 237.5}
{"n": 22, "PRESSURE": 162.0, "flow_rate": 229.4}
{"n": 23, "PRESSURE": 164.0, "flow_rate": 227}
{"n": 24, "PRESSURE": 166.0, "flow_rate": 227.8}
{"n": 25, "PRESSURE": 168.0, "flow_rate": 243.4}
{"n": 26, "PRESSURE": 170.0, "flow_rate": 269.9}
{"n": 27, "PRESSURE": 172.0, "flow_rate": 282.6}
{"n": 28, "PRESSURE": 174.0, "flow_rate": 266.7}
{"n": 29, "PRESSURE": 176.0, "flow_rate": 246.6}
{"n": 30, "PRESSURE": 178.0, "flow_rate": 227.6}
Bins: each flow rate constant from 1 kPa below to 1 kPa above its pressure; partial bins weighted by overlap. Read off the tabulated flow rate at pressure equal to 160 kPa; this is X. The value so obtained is 237.5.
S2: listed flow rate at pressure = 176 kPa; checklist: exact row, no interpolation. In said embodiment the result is 246.6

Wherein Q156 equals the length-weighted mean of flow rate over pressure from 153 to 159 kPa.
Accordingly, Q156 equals 243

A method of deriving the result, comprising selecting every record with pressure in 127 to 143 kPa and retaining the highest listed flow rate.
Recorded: 239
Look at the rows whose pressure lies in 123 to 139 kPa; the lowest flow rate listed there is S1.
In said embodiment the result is 234.4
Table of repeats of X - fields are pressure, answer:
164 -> 227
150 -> 235.5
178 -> 227.6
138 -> 236.9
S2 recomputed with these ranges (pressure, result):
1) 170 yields 269.9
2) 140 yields 239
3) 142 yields 233.2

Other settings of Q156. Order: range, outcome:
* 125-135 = 237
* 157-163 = 237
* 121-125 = 240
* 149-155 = 242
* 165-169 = 236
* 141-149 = 237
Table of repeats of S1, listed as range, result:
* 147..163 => 229.4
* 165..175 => 227.8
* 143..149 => 236.8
